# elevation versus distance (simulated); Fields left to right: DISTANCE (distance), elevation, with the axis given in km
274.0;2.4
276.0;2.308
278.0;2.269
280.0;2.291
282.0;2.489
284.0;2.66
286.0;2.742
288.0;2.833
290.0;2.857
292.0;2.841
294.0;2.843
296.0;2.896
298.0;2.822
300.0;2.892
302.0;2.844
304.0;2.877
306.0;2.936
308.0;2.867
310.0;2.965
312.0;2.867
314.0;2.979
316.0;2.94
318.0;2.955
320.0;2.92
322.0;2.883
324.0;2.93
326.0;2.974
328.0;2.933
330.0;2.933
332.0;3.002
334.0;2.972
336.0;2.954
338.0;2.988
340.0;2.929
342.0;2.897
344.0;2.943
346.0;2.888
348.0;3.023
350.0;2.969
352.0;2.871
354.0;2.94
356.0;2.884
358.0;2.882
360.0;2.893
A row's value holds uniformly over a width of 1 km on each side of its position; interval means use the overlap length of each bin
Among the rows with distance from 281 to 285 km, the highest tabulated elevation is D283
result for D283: 2.66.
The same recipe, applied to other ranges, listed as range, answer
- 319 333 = 3.002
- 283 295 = 2.857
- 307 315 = 2.979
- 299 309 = 2.936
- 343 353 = 3.023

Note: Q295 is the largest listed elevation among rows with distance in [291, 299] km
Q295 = 2.896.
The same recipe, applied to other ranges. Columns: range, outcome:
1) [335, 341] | 2.988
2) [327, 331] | 2.933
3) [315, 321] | 2.955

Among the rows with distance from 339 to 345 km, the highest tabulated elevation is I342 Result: 2.943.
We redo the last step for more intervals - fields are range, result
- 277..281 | 2.291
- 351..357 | 2.94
